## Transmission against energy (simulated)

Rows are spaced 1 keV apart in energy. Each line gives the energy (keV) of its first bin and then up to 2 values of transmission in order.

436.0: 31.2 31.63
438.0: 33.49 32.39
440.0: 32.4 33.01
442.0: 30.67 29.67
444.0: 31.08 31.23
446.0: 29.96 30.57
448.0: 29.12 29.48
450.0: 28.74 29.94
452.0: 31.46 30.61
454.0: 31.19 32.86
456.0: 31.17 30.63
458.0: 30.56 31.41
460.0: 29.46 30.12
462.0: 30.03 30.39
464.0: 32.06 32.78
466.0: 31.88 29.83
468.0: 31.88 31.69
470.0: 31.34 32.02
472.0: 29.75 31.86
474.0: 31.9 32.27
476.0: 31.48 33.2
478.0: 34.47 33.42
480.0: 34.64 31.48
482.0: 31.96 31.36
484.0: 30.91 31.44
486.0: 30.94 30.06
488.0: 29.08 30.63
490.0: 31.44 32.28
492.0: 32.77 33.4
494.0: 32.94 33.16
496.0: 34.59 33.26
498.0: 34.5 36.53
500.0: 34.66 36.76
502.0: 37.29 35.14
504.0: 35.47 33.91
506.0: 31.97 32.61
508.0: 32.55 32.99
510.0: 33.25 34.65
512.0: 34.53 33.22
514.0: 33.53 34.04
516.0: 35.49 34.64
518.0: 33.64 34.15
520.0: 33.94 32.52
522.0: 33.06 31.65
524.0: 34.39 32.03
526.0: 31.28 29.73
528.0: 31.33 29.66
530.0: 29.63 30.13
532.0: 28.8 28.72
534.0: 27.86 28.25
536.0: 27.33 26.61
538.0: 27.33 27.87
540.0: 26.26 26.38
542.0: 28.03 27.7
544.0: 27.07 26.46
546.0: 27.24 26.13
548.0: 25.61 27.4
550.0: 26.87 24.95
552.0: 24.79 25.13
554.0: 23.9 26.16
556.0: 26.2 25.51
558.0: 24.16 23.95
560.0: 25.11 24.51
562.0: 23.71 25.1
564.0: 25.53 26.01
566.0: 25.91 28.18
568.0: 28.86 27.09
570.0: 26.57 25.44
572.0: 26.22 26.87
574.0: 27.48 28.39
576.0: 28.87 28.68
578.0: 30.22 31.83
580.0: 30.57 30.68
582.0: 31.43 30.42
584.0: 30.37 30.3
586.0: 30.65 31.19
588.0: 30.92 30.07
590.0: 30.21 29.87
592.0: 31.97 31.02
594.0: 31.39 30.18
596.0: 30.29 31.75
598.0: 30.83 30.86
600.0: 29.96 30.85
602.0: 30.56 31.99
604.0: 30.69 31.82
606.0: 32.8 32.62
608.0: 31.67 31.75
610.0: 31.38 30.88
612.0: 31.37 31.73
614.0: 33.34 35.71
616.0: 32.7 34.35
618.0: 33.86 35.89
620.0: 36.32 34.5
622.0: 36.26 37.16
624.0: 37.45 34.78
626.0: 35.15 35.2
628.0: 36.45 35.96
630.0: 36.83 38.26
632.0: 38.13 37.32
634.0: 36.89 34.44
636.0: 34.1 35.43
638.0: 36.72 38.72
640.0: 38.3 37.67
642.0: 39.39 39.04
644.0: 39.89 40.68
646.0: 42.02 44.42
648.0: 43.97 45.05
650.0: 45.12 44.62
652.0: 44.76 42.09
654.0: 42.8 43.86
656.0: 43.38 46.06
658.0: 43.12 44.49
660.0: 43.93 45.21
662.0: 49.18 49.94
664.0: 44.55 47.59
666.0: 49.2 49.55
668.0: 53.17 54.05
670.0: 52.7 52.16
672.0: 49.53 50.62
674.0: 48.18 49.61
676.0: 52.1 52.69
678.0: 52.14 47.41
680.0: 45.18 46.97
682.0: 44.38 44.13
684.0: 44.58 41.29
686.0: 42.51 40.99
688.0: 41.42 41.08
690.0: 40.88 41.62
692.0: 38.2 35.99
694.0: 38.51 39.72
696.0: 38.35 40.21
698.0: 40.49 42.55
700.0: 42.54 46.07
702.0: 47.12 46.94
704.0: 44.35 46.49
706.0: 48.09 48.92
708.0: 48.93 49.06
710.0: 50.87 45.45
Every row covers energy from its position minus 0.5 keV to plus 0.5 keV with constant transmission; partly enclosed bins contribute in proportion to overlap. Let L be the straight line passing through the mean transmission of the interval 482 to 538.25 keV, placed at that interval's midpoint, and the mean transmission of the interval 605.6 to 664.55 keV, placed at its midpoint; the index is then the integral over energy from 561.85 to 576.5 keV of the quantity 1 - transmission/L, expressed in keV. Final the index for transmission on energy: 3.5 keV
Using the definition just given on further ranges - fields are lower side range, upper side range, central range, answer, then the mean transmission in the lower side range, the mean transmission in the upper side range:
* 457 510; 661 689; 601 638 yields 7.7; 32.4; 47.8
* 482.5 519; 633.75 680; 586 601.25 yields 3.6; 33.3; 44.8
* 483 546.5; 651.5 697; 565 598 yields 7.0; 31.6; 45.5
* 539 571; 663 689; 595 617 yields 2.2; 26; 47.8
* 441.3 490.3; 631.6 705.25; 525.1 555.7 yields 7.0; 31.2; 43.8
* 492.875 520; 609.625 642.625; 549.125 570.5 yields 5.6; 34.2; 35.6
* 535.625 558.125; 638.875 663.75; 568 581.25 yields 1.1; 26.3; 43.2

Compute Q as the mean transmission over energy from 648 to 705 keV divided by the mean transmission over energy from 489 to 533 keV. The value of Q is 1.4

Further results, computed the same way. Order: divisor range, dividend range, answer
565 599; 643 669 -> 1.53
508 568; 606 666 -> 1.34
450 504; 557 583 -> 0.85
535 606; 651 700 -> 1.61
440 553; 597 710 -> 1.31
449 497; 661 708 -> 1.45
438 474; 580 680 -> 1.24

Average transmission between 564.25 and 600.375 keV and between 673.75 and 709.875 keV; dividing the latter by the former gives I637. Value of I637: 1.51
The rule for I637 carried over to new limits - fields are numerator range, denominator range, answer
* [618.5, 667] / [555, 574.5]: 1.56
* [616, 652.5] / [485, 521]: 1.14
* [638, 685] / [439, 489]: 1.46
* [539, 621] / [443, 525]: 0.90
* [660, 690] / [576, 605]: 1.55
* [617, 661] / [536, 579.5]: 1.48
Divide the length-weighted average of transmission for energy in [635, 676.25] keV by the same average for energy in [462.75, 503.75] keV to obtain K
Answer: 1.4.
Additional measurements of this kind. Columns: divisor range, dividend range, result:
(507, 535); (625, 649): 1.18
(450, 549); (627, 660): 1.28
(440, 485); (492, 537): 1.05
